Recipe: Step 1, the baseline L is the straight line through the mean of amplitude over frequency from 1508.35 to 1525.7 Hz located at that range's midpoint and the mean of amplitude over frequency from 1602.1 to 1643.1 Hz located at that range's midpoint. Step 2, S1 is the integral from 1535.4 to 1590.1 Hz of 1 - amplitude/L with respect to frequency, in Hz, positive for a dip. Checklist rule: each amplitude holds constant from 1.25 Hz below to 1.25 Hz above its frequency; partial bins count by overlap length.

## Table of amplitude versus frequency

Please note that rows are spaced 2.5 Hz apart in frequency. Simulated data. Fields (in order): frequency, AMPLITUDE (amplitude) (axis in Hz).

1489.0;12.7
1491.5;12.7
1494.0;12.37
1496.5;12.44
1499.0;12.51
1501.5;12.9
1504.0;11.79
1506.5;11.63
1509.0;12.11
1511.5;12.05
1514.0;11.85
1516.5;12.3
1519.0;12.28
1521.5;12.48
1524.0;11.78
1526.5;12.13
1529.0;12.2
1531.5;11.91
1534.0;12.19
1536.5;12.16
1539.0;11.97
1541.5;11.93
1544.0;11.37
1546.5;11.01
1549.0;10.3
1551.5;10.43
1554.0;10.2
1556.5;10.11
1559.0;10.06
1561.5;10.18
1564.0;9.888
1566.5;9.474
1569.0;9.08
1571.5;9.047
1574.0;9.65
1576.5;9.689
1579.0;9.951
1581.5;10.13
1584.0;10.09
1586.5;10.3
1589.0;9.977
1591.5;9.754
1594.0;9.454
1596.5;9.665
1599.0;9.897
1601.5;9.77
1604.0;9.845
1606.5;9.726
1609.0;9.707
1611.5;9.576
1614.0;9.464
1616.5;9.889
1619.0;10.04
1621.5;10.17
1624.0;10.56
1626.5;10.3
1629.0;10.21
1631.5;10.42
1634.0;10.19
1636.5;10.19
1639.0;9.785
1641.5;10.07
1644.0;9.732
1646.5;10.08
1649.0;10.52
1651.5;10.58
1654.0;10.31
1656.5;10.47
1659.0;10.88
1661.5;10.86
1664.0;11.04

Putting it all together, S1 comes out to 4.4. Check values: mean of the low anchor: 12.1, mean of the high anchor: 10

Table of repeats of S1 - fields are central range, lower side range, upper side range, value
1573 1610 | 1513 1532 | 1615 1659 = 3.83 Hz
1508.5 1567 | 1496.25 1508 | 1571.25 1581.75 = -1.71 Hz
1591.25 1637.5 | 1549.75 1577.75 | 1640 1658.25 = 0.64 Hz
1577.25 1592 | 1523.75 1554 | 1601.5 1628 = 0.74 Hz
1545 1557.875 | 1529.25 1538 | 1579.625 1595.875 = 1.09 Hz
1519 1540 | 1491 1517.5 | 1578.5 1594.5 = -1.06 Hz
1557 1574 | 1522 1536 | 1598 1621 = 2.14 Hz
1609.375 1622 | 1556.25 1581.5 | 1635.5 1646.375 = 0.09 Hz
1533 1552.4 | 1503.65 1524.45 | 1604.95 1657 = 0.24 Hz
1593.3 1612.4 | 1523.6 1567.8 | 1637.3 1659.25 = 1.60 Hz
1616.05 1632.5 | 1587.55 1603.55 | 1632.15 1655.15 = -0.39 Hz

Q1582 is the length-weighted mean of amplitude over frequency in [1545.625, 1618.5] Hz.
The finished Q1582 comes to 9.87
